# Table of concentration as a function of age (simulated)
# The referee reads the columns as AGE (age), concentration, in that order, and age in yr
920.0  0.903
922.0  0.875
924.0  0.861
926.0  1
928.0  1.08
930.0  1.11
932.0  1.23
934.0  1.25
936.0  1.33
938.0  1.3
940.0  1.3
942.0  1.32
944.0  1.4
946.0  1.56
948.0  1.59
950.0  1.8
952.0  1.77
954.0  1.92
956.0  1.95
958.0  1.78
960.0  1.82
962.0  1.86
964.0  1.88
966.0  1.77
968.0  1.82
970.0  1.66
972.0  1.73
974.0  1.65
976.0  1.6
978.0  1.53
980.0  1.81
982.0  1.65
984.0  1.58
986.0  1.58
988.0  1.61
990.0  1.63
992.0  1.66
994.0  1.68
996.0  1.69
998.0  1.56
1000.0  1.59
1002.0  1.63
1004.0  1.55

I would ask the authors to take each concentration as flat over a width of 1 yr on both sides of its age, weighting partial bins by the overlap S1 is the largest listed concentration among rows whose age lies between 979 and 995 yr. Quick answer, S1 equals 1.81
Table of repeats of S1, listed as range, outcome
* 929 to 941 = 1.33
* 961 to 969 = 1.88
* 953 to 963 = 1.95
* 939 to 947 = 1.56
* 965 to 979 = 1.82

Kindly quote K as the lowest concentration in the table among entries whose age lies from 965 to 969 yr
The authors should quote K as 1.77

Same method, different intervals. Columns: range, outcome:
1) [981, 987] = 1.58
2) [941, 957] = 1.32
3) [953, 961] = 1.78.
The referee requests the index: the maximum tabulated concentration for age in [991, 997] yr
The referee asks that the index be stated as 1.69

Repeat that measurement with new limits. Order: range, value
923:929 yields 1.08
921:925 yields 0.875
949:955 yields 1.92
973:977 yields 1.65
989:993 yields 1.66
